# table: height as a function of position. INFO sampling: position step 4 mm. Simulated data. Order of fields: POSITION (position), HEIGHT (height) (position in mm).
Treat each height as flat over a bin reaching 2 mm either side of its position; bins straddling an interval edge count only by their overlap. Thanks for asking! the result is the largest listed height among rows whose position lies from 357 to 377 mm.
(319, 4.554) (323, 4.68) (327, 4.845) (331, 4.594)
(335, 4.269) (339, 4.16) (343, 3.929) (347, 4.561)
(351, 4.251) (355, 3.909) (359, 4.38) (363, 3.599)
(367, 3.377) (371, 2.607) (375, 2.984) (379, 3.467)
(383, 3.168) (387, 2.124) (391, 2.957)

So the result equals 4.38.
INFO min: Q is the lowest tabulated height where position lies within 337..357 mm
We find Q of 3.909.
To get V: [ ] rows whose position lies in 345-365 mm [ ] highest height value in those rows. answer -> 4.561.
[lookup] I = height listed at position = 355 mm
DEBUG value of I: 3.909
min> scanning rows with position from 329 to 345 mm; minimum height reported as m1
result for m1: 3.929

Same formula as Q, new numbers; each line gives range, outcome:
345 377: 2.607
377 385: 3.168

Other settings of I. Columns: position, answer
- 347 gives 4.561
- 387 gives 2.124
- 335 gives 4.269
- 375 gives 2.984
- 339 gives 4.16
